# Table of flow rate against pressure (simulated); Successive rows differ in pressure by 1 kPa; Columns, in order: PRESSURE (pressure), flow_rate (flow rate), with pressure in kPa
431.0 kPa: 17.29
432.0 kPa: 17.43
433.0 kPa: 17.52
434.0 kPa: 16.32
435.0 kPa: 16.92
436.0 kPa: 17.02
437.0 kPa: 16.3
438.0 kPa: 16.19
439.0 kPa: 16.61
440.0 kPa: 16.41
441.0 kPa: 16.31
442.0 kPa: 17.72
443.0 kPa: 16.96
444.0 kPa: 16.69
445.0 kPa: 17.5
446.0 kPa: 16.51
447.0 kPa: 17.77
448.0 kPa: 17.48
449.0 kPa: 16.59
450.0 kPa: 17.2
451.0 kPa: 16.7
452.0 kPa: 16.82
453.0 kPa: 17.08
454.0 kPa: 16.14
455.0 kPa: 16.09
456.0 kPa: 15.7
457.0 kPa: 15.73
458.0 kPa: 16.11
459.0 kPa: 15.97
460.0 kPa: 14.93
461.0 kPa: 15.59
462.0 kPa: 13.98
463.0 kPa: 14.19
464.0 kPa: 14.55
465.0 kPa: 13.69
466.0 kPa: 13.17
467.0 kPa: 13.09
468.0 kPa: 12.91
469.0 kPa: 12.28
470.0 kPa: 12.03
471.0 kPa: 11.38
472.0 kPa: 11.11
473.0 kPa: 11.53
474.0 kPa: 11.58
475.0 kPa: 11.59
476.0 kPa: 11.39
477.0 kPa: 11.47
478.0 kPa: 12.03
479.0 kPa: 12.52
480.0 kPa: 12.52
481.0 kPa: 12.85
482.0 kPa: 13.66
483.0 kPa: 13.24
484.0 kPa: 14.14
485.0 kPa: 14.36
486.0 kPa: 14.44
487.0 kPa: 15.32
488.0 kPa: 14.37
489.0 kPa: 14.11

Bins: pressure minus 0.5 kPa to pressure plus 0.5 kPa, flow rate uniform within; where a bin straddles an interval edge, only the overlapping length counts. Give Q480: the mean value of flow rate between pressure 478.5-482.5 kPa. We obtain 12.9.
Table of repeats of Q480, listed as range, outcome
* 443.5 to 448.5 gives 17.2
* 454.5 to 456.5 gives 15.9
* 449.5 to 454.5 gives 16.8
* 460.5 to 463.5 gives 14.6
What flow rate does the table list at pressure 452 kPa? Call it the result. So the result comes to 16.82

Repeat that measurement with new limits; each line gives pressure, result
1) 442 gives 17.72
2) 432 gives 17.43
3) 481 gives 12.85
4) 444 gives 16.69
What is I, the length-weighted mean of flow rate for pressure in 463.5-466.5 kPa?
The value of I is 13.8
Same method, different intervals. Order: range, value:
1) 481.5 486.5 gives 14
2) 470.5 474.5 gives 11.4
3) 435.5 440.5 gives 16.5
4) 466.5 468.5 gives 13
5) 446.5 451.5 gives 17.1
